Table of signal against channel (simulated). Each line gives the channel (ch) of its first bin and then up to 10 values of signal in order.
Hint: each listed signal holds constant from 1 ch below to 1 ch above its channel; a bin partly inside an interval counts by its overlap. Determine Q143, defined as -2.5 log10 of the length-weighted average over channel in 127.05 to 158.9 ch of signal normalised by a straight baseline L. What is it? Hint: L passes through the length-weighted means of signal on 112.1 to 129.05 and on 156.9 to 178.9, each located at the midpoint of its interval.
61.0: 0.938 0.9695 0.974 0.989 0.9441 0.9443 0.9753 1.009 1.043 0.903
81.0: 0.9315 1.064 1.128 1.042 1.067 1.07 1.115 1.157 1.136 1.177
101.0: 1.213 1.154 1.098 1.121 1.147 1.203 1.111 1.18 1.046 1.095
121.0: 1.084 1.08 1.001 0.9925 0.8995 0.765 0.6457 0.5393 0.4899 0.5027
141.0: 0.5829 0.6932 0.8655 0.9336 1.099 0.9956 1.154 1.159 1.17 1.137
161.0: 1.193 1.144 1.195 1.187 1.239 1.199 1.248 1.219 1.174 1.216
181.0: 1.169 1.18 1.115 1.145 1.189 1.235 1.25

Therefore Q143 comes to 0.313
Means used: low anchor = 1.06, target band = 0.846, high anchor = 1.19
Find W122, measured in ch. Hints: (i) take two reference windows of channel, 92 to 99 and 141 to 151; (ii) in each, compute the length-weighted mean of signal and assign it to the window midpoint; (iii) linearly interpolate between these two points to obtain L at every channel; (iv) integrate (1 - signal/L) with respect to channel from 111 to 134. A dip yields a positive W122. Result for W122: 0.08 ch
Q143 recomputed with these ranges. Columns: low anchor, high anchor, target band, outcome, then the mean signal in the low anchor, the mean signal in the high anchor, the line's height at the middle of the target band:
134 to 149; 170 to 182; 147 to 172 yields -0.20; 0.688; 1.2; 0.957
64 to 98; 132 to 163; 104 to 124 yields -0.17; 1.03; 0.886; 0.958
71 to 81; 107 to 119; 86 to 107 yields -0.06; 0.974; 1.13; 1.06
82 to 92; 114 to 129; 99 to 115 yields -0.09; 1.07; 1.06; 1.06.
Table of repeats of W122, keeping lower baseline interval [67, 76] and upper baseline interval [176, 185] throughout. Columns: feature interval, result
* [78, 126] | -3.2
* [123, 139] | 4.7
